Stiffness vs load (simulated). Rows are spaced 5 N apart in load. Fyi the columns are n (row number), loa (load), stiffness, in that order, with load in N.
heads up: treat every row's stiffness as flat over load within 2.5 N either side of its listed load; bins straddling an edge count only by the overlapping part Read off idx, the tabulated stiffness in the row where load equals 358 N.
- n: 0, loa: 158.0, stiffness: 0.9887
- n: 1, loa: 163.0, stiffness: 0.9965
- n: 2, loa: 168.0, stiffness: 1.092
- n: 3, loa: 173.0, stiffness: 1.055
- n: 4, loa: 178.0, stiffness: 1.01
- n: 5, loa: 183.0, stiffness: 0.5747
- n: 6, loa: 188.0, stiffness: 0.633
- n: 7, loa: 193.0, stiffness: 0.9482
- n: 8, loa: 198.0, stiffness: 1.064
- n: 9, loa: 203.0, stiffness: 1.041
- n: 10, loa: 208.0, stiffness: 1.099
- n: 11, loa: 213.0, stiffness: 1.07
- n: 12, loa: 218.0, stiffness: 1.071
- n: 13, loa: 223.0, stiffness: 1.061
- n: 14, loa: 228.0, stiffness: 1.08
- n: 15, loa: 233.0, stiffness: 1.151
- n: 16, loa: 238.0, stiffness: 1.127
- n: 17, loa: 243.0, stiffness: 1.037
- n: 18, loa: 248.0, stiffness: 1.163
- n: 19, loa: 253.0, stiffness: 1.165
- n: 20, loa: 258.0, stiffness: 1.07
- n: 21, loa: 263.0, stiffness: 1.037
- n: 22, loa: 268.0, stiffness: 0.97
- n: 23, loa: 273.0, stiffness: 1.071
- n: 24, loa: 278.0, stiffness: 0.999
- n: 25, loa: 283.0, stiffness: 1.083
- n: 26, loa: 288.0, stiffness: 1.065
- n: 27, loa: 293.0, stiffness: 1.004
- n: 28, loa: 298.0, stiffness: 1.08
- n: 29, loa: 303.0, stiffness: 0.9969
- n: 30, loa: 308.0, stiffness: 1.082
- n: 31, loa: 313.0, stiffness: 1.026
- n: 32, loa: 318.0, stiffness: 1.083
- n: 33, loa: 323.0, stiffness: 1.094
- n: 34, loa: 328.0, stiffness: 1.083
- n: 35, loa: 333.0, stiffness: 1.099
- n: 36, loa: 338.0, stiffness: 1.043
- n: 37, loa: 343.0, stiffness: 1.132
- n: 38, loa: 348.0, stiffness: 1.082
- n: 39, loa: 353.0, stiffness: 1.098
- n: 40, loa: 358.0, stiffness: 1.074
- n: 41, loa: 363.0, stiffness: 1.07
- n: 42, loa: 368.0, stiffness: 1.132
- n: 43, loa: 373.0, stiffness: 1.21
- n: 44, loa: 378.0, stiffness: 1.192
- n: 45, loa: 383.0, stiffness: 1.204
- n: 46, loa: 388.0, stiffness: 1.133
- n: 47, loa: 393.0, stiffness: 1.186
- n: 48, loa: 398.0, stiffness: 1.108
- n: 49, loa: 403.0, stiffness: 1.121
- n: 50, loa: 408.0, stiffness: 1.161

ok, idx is 1.074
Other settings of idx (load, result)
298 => 1.08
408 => 1.161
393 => 1.186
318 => 1.083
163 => 0.9965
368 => 1.132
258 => 1.07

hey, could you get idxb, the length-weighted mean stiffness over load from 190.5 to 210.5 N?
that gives 1.04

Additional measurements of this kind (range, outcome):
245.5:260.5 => 1.13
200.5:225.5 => 1.07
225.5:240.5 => 1.12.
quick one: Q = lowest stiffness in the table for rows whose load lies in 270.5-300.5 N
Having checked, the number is 0.999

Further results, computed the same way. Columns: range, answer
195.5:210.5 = 1.041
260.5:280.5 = 0.97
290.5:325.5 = 0.9969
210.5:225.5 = 1.061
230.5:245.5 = 1.037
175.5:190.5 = 0.5747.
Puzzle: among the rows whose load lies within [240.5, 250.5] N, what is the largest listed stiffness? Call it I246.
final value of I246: 1.163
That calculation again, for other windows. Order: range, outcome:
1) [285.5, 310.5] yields 1.082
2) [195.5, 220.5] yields 1.099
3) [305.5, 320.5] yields 1.083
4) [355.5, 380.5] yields 1.21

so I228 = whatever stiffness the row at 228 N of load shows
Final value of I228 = 1.08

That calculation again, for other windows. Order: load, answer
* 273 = 1.071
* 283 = 1.083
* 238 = 1.127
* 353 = 1.098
